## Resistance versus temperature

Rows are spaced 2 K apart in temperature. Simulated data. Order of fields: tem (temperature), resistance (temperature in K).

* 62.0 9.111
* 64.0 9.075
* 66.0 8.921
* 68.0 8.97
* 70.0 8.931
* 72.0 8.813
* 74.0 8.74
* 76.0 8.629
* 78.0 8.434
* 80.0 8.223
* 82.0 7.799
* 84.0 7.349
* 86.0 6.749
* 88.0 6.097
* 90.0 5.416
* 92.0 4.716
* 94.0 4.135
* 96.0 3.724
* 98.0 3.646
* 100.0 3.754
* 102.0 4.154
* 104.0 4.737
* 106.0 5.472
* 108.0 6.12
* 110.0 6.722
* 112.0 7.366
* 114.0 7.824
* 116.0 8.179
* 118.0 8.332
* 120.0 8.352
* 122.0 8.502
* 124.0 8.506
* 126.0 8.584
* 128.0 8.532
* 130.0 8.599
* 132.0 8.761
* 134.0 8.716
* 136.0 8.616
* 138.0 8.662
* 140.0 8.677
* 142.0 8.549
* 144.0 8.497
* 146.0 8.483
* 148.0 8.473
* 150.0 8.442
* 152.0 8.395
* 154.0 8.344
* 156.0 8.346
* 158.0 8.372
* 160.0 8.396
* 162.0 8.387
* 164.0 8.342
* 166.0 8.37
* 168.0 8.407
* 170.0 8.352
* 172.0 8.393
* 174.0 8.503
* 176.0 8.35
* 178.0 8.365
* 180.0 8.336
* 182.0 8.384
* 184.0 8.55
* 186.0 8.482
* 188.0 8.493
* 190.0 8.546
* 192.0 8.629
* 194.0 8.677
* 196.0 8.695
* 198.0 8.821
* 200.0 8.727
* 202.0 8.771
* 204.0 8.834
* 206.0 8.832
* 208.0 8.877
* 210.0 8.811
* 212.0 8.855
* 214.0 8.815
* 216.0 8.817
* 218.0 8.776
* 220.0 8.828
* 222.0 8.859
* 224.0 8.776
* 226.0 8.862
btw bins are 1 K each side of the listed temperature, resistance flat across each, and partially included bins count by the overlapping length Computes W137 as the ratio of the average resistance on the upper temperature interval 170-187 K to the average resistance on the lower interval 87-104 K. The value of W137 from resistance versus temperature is 1.88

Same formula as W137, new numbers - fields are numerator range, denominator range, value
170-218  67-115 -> 1.32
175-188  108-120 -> 1.11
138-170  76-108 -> 1.47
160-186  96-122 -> 1.35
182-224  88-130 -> 1.37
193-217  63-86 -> 1.04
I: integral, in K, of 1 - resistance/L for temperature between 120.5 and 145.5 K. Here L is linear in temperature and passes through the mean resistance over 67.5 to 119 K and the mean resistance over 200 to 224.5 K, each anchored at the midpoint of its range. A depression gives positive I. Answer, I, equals -4.19 K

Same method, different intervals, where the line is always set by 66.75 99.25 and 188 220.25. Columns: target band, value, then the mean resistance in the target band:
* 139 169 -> -1.69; 8.43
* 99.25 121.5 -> 2.44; 6.53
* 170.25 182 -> -0.08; 8.39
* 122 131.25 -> -1.21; 8.56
